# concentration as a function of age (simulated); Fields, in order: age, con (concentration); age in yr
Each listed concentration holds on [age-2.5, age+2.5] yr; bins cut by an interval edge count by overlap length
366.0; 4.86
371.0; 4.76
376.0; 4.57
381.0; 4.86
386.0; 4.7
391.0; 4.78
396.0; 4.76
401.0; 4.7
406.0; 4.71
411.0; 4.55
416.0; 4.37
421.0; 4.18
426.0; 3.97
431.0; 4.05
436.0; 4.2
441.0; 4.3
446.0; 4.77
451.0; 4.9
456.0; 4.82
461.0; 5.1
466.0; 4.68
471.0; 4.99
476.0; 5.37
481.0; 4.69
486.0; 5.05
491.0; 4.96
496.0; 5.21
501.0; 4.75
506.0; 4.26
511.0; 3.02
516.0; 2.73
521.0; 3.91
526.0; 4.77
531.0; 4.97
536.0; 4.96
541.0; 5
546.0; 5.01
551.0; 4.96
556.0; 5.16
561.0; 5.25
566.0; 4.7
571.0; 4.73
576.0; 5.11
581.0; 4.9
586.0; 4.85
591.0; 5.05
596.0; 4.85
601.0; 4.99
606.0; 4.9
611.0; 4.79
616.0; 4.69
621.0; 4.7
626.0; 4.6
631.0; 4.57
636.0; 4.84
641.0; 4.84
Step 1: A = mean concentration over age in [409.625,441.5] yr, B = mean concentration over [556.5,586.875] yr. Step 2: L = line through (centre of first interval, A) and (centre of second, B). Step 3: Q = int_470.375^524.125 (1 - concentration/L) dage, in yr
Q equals 1.5 yr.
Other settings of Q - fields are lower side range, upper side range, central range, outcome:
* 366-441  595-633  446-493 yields -3.57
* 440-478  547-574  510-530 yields 4.78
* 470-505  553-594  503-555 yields 6.11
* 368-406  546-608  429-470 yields 1.57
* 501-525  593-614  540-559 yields -3.96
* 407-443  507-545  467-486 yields -3.38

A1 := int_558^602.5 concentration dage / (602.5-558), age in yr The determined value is 4.94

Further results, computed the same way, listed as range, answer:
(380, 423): 4.62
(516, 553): 4.66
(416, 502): 4.69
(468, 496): 5.02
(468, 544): 4.58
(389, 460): 4.51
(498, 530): 3.98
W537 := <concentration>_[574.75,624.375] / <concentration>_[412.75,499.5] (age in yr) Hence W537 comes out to 1.04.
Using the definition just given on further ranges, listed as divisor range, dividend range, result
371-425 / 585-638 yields 1.04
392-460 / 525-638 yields 1.09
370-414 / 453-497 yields 1.06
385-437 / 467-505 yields 1.11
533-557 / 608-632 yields 0.93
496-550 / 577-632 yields 1.10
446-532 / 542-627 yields 1.07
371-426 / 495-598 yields 1.02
